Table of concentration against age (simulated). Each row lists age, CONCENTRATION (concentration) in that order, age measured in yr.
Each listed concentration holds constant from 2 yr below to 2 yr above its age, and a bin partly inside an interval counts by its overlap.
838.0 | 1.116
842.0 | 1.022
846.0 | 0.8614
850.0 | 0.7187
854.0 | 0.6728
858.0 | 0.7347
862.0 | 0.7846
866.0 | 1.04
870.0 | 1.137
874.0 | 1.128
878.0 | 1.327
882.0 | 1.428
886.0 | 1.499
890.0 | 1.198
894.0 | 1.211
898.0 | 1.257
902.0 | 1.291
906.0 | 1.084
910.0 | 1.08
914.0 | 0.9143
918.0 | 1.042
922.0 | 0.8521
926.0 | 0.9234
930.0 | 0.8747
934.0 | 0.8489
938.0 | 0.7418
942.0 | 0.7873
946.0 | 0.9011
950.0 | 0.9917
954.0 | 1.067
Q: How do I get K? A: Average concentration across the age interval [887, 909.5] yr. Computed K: 1.21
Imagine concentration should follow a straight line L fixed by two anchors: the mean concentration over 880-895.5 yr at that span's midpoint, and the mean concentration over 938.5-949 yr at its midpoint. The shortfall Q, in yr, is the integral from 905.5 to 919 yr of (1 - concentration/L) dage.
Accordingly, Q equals 1.2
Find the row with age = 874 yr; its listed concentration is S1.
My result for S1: 1.128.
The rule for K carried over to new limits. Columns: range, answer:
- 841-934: 1.04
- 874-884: 1.33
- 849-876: 0.894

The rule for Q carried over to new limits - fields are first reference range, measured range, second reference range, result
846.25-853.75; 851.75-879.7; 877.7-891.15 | 2.03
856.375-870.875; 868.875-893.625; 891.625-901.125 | -4.54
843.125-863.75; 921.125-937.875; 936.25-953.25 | -0.13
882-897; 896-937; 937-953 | 3.59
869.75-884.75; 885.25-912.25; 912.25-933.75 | -2.56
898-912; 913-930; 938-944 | 0.98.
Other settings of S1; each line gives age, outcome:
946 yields 0.9011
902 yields 1.291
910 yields 1.08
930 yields 0.8747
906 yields 1.084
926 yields 0.9234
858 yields 0.7347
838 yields 1.116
